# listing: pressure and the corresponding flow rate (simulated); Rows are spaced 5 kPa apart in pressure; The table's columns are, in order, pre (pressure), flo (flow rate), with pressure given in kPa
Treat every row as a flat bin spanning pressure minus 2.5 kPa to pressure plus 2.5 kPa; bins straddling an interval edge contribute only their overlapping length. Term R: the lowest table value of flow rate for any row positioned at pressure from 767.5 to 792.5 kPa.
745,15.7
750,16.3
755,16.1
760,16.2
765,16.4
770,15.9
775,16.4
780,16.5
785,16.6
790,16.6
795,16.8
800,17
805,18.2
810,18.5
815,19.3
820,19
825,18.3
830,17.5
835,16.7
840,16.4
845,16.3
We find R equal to 15.9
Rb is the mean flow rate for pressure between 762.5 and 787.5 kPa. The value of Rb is 16.4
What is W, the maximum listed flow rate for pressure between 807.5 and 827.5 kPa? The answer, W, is 19.3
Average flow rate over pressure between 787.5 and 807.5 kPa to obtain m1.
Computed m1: 17.1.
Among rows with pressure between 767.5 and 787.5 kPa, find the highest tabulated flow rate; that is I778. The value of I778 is 16.6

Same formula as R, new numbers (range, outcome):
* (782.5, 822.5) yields 16.6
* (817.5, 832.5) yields 17.5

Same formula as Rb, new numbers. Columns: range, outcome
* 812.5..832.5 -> 18.5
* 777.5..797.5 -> 16.6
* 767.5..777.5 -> 16.1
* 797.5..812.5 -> 17.9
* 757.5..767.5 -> 16.3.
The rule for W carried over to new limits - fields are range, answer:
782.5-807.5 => 18.2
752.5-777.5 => 16.4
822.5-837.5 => 18.3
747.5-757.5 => 16.3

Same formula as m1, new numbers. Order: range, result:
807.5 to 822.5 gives 18.9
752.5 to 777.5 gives 16.2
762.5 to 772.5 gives 16.1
